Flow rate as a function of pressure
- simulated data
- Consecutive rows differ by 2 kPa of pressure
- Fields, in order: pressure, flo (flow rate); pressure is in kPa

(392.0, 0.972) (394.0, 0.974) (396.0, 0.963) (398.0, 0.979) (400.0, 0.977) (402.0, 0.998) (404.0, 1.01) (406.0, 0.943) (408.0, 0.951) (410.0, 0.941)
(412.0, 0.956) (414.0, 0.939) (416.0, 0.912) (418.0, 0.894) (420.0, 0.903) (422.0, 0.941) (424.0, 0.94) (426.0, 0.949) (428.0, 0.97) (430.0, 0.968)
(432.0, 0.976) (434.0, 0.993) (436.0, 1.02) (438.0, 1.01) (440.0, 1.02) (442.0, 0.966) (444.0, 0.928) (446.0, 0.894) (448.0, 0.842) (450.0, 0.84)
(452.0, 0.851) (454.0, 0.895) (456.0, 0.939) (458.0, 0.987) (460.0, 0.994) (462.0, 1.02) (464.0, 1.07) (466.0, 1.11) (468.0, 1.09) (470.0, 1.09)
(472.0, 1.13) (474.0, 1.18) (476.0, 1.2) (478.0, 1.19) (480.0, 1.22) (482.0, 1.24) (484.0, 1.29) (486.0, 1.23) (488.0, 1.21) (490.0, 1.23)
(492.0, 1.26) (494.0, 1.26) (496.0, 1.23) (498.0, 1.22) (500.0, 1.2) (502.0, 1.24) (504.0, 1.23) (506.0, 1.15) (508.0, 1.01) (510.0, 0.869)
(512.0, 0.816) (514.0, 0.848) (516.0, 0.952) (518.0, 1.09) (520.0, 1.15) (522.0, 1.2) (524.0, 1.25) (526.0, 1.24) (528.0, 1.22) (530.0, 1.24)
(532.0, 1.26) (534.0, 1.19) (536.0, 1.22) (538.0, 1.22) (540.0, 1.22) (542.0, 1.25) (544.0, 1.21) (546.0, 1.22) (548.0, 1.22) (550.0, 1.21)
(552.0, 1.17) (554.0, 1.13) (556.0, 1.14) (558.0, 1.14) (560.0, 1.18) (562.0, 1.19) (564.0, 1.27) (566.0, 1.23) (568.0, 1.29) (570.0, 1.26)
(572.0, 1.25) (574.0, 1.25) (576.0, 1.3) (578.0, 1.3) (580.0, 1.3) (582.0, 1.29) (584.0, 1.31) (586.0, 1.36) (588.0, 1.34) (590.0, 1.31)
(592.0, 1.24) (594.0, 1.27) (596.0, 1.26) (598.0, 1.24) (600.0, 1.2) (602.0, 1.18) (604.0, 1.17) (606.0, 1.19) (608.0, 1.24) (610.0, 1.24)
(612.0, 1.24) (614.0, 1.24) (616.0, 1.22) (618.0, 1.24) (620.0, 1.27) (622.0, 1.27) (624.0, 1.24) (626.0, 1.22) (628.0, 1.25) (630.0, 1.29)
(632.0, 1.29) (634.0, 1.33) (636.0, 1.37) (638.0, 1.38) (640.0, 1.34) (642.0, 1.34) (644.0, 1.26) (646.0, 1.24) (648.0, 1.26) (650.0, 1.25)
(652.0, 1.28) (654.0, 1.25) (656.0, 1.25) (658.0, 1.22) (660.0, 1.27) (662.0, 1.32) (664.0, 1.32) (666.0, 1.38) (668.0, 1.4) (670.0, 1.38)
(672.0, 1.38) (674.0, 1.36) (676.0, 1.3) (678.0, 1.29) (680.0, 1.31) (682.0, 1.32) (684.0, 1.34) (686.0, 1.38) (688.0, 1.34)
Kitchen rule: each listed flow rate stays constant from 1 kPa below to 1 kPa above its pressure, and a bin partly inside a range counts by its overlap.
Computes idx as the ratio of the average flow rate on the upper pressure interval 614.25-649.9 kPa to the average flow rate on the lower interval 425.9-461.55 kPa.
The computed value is 1.35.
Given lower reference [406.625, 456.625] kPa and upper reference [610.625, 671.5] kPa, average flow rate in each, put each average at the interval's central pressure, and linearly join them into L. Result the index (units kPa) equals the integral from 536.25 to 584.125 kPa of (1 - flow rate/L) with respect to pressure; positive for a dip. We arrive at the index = -3.2 kPa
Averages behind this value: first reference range 0.938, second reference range 1.29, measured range 1.23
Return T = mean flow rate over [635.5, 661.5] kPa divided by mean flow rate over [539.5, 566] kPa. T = 1.1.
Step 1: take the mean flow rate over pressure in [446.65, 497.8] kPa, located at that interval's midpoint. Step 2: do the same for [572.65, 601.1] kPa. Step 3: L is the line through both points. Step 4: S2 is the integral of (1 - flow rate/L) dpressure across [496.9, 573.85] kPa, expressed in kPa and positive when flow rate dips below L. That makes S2 2.2 kPa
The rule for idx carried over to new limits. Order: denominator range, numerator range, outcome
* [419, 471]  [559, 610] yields 1.30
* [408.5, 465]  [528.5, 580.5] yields 1.29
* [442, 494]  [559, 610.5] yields 1.16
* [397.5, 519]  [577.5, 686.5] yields 1.24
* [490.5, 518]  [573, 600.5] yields 1.17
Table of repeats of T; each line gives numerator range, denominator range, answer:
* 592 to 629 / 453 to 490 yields 1.10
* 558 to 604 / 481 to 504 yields 1.02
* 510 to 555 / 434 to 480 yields 1.14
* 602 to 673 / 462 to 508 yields 1.08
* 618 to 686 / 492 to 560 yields 1.12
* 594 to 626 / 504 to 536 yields 1.11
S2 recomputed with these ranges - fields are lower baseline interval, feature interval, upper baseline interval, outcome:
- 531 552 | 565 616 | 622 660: -0.4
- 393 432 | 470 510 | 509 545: -4.4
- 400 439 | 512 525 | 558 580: 1.0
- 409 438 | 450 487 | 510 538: -2.1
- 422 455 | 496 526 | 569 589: 0.7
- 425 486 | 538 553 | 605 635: -0.8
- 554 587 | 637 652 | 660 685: 0.2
